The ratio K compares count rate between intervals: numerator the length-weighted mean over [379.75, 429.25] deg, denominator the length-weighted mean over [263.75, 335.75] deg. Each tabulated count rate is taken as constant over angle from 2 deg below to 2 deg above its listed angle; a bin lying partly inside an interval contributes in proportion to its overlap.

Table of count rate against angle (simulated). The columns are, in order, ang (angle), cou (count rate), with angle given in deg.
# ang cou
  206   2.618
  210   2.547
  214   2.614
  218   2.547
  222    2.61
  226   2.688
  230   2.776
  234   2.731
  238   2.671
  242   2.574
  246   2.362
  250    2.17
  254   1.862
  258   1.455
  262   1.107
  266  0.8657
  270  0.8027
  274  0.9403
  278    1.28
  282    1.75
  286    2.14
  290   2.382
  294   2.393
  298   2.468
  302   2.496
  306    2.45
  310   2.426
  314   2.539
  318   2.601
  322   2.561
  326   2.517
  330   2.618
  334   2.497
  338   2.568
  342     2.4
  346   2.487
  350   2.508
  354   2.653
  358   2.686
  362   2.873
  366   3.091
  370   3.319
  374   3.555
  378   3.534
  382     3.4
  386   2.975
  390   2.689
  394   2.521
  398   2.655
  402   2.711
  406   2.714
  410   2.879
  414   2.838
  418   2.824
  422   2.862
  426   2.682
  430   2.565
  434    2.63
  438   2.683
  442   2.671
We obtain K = 1.3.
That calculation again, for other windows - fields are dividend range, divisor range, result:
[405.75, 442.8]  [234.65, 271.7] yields 1.52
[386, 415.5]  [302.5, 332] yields 1.08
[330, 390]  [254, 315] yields 1.58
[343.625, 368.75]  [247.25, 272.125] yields 1.94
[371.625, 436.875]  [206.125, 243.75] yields 1.09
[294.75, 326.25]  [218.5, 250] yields 0.96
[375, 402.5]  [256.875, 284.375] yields 2.52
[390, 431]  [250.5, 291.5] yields 1.85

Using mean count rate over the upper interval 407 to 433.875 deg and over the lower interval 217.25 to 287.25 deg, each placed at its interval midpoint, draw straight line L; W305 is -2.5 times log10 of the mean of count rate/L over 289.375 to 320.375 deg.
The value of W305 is -0.13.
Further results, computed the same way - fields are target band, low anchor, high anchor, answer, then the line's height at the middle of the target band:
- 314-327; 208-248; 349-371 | 0.089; 2.78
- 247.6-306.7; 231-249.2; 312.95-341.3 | 0.407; 2.56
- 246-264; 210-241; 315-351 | 0.452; 2.62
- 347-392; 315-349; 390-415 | -0.148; 2.63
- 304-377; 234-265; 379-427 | -0.077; 2.51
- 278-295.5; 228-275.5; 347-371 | 0.065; 2.18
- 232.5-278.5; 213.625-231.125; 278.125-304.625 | 0.378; 2.43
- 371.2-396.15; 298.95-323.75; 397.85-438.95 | -0.172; 2.66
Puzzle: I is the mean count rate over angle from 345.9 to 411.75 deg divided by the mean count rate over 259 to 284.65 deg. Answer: 2.50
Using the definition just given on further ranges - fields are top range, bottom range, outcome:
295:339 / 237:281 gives 1.55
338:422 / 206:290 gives 1.40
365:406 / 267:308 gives 1.61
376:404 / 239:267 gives 1.59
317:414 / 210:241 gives 1.05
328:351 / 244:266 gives 1.47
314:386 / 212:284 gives 1.41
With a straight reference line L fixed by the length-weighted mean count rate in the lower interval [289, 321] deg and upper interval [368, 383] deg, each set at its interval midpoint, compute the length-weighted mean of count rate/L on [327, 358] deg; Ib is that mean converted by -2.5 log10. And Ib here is 0.18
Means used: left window 2.47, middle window 2.54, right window 3.46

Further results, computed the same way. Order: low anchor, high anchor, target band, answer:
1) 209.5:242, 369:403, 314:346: 0.15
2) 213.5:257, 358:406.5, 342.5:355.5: 0.14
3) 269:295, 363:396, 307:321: -0.17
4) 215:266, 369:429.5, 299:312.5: 0.03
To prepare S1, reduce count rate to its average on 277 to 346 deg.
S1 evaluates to 2.38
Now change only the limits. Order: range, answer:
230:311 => 1.98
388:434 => 2.72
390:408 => 2.65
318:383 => 2.81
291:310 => 2.45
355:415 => 2.96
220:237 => 2.7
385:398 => 2.7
